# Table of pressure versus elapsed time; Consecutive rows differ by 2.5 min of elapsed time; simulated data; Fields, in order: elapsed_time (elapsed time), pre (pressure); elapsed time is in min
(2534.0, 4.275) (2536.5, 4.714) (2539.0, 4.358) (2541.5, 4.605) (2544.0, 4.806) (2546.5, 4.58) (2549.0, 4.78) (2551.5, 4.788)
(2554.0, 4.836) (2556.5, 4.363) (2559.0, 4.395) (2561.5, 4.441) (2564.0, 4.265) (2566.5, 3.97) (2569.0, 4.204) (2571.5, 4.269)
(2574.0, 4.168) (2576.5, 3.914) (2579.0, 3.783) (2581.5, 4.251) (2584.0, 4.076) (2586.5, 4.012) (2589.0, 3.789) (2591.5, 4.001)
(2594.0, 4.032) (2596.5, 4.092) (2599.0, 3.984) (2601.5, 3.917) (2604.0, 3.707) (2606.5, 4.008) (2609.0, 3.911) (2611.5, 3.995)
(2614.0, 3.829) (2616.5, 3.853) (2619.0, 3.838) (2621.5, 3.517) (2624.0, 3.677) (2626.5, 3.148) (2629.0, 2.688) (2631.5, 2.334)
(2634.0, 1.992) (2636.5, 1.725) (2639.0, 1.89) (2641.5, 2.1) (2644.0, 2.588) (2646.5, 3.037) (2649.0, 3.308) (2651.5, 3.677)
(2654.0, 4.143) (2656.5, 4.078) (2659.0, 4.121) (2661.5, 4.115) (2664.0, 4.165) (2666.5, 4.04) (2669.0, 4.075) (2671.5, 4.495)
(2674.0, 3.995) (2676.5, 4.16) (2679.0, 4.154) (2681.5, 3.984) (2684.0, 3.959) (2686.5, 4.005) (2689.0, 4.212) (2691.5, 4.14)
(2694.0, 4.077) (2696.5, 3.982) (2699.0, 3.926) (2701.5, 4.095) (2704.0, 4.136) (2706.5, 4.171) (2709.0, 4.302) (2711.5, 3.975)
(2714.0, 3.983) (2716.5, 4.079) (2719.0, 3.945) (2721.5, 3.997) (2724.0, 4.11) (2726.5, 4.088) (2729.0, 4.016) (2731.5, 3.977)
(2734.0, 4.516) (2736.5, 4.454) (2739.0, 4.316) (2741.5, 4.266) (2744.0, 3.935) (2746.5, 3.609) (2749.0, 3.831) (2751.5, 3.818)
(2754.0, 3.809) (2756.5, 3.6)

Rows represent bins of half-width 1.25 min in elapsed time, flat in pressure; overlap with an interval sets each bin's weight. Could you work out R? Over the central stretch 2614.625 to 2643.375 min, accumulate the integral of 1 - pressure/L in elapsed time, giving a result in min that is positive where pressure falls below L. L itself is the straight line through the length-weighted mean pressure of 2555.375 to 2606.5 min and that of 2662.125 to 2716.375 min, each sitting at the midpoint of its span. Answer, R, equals 8.95 min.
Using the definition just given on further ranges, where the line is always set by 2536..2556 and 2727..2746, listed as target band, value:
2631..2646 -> 7.76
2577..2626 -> 6.83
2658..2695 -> 1.90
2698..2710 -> 0.39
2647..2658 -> 1.60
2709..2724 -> 0.72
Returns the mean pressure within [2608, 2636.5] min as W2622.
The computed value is 3.27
